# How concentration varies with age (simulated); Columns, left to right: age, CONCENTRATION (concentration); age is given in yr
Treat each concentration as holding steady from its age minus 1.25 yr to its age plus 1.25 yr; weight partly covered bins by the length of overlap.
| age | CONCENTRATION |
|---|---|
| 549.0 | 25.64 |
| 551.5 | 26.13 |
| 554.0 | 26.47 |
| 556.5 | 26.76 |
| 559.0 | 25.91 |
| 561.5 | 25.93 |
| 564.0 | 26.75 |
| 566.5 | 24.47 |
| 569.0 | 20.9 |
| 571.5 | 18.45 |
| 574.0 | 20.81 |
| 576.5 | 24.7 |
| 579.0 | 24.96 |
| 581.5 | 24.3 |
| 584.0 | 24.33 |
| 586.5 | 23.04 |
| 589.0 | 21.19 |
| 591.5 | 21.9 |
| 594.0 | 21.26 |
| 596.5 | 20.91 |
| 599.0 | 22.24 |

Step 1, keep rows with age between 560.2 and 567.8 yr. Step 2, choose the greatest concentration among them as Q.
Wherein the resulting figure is 26.75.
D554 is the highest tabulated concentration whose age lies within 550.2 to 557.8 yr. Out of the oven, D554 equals 26.76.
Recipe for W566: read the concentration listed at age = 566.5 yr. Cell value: 24.47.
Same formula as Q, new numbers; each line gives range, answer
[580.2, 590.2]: 24.33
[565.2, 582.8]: 24.96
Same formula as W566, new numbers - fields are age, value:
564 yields 26.75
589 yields 21.19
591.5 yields 21.9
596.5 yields 20.91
